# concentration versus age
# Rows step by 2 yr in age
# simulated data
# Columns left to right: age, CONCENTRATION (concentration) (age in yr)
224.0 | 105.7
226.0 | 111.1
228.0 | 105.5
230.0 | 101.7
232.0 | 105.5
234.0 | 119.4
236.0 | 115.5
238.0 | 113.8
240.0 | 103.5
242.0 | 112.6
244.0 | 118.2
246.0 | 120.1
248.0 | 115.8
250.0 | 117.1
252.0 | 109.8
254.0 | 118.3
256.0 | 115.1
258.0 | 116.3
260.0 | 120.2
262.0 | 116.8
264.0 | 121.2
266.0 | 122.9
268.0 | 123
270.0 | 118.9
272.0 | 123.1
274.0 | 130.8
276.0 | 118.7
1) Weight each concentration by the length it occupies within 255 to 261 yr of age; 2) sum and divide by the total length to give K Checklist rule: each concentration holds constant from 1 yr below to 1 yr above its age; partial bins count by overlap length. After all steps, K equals 117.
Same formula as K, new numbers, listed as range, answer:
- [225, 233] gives 106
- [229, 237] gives 111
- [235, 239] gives 115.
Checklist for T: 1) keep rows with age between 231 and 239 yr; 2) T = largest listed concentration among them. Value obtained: 119.4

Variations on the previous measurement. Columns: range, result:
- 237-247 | 120.1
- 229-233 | 105.5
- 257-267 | 122.9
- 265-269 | 123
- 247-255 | 118.3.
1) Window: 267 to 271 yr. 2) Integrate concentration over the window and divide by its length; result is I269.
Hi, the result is 121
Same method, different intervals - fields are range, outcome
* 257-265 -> 119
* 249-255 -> 115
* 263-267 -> 122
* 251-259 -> 115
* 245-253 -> 116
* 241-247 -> 117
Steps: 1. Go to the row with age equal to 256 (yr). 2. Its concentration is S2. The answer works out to 115.1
